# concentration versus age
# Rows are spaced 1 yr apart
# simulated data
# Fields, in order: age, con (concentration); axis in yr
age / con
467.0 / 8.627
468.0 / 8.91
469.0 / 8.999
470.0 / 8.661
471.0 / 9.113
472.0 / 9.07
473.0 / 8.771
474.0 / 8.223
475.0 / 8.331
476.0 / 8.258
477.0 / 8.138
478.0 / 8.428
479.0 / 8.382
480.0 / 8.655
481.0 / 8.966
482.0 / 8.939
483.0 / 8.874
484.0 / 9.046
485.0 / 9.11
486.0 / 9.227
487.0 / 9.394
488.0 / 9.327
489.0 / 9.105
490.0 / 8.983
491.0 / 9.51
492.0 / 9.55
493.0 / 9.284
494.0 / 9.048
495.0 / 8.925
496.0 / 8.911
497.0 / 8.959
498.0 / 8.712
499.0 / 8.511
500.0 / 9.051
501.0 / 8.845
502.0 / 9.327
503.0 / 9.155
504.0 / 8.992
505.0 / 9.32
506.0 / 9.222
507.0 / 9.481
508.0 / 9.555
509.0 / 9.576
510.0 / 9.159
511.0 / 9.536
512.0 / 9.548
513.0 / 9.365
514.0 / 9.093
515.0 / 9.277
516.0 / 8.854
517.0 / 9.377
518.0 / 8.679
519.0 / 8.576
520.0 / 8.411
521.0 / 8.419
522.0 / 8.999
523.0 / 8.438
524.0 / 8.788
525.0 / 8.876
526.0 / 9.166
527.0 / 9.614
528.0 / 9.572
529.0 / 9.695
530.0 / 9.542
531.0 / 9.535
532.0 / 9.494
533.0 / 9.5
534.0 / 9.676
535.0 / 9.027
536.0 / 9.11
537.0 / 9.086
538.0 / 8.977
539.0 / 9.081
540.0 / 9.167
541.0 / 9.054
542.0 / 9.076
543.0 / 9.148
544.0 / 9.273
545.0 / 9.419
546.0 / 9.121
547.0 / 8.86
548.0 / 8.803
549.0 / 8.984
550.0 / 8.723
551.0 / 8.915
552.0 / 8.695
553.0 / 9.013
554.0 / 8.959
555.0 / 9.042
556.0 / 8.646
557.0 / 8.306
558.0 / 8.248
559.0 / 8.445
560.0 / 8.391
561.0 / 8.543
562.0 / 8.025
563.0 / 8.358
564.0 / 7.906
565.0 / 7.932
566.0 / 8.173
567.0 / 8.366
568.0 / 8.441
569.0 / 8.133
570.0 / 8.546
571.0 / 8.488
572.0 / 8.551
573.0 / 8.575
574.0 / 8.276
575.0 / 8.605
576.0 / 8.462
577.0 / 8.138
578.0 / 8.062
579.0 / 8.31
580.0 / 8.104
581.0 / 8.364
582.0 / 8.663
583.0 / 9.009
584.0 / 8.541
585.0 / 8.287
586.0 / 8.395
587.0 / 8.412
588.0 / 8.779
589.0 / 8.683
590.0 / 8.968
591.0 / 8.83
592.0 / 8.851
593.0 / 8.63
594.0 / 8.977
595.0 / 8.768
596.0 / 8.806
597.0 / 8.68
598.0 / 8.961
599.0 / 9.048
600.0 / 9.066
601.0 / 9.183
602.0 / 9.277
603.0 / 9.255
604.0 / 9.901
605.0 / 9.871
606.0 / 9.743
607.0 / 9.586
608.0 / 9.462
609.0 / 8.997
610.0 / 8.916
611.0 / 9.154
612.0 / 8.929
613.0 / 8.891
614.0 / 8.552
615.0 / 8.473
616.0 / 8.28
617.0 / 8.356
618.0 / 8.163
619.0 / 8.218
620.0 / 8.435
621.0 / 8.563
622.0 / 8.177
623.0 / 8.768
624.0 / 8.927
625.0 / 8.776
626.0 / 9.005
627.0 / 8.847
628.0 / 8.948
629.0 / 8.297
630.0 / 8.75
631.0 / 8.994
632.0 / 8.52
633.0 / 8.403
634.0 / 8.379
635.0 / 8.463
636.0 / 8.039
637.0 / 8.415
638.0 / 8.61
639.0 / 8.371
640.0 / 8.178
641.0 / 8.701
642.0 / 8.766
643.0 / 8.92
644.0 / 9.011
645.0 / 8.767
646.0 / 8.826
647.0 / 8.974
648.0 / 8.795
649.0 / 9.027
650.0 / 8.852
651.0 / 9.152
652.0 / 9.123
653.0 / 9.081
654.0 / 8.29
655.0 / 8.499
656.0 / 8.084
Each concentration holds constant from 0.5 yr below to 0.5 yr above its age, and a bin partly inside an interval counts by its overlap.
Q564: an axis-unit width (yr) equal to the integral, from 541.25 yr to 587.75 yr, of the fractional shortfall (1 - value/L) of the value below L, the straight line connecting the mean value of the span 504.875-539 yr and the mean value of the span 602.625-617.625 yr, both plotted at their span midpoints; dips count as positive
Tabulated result 2.9 yr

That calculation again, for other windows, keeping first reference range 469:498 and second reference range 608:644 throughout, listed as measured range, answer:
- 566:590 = 0.74 yr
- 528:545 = -0.96 yr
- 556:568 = 0.65 yr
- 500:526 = -0.69 yr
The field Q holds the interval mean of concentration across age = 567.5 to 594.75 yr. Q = 8.52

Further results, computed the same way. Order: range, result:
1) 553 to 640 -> 8.65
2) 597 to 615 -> 9.19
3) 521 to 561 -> 9.02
